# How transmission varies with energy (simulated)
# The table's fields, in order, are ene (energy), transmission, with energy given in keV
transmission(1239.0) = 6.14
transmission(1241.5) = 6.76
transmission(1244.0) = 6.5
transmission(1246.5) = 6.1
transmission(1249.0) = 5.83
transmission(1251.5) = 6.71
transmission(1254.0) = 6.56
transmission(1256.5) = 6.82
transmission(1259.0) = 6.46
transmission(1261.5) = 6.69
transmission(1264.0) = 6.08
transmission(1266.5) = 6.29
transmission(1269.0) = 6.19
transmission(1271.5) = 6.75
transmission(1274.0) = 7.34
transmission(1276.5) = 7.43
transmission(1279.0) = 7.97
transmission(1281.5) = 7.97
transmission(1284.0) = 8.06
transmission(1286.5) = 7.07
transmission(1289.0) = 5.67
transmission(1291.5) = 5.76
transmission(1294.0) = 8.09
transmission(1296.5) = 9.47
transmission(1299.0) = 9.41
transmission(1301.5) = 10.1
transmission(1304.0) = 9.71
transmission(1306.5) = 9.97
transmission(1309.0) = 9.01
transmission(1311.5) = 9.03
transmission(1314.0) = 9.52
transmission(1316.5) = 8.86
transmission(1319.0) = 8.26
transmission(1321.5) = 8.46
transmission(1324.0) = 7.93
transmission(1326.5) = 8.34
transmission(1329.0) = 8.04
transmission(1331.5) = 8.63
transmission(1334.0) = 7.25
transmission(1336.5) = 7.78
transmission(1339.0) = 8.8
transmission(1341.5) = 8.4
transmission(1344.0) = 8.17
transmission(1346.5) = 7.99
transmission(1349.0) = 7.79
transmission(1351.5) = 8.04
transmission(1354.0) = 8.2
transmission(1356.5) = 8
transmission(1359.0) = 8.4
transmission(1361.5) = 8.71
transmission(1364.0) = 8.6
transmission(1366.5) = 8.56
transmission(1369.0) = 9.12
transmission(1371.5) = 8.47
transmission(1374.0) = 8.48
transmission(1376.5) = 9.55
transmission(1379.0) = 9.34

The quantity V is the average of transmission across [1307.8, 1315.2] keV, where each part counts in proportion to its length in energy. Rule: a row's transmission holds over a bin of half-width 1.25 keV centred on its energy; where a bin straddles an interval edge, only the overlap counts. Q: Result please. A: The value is 9.19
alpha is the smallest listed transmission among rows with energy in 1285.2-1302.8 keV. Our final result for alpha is 5.67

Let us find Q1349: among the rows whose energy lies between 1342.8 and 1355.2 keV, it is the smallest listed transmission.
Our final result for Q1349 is 7.79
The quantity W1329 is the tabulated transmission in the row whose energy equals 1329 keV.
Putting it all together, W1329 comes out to 8.04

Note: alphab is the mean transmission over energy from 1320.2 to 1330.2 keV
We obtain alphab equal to 8.19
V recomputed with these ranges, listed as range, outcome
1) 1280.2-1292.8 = 6.91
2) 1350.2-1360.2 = 8.16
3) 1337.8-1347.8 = 8.33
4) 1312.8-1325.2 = 8.61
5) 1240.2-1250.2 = 6.3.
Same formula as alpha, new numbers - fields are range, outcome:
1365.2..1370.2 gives 8.56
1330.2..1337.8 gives 7.25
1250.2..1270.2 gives 6.08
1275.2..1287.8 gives 7.07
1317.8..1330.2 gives 7.93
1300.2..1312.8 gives 9.01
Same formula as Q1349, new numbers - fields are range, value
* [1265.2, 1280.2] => 6.19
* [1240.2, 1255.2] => 5.83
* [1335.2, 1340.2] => 7.78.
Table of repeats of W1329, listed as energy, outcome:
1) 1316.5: 8.86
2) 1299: 9.41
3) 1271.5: 6.75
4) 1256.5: 6.82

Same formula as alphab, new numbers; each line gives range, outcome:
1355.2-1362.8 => 8.37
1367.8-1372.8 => 8.79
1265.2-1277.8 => 6.8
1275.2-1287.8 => 7.69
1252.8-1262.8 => 6.63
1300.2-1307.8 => 9.92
